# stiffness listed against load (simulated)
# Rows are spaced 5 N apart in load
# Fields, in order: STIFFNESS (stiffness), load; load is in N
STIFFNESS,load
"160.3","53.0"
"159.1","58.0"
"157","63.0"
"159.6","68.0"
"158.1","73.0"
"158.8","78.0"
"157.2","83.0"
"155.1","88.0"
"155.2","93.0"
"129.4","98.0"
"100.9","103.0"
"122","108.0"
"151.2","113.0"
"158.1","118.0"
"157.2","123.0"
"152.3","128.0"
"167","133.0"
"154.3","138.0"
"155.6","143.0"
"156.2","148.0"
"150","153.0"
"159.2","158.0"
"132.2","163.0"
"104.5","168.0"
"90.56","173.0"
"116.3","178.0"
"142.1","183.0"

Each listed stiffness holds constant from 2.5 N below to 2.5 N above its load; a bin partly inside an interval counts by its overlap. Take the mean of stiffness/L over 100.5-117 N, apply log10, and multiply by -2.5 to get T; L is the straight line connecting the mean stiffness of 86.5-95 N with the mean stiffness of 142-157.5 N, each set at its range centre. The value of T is 0.21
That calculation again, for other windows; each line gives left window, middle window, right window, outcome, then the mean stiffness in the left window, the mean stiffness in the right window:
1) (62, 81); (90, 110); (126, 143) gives 0.23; 158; 158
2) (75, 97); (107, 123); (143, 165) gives 0.04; 155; 150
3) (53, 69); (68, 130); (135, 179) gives 0.02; 159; 136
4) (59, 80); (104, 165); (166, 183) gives -0.18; 158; 109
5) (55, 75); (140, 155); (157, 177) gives -0.22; 159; 118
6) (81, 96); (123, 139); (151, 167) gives -0.07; 155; 143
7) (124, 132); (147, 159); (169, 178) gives -0.23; 156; 100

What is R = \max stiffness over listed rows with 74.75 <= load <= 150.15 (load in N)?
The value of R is 167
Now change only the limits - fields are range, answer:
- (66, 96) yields 159.6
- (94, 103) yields 129.4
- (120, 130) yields 157.2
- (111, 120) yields 158.1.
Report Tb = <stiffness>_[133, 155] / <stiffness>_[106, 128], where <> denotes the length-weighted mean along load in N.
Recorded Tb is 1.0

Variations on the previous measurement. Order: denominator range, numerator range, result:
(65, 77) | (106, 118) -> 0.89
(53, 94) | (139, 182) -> 0.85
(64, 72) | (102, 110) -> 0.71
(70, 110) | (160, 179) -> 0.78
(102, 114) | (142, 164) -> 1.22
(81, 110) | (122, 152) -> 1.15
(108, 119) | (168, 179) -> 0.69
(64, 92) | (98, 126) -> 0.87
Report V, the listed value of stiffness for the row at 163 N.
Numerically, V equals 132.2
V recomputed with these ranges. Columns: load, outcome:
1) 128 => 152.3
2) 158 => 159.2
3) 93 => 155.2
